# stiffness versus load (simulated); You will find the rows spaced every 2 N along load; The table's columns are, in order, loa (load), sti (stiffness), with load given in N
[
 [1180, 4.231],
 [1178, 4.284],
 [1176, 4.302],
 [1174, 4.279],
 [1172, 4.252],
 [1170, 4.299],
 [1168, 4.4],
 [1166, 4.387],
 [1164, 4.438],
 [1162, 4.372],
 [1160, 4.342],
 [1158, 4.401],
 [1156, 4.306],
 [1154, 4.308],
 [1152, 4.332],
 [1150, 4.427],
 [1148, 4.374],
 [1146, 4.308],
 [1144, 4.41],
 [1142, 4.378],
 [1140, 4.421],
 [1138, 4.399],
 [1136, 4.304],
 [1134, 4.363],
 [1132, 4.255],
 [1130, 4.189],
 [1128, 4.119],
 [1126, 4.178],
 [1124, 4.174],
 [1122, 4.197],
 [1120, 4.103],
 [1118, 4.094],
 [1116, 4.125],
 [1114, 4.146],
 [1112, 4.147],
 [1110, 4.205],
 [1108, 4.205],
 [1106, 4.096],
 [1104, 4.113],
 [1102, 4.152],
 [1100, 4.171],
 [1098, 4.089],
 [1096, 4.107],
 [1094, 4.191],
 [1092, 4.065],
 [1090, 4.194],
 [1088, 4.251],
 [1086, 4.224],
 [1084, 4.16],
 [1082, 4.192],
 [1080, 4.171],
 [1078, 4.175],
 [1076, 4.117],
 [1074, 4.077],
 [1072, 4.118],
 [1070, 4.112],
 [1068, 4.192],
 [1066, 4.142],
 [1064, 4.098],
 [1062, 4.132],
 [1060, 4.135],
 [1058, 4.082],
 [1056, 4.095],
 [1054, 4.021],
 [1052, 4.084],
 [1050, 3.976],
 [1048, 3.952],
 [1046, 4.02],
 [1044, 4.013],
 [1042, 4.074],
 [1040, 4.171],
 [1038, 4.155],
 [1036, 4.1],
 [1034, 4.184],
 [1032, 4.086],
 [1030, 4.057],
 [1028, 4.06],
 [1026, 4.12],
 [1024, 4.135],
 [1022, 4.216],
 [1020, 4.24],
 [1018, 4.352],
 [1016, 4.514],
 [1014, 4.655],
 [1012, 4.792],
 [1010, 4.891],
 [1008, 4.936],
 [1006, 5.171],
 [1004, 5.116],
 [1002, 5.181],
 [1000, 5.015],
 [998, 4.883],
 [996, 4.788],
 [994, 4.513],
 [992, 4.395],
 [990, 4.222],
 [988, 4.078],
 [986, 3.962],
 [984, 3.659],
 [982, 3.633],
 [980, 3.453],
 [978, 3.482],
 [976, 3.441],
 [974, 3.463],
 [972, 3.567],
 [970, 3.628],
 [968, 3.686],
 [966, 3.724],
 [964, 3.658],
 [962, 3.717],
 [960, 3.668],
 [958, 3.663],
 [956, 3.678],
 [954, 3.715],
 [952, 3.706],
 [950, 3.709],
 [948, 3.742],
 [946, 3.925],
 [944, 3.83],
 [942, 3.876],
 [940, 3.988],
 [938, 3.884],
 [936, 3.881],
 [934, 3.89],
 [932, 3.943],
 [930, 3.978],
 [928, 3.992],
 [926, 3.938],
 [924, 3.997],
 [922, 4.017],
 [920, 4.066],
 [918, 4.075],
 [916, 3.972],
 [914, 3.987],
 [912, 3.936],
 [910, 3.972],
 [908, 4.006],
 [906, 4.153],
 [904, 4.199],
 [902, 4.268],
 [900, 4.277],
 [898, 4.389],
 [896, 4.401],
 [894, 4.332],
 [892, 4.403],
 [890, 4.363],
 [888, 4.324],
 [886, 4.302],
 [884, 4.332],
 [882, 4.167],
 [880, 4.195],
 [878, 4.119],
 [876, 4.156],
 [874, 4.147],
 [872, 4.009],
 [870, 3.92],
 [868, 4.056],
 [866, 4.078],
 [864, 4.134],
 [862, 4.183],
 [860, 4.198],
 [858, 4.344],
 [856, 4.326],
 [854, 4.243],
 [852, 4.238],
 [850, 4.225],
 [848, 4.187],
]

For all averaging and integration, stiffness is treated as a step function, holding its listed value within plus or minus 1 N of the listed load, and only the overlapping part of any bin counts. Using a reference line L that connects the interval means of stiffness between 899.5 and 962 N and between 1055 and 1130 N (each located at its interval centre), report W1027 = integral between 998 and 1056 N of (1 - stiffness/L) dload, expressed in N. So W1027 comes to -4.5 N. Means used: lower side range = 3.93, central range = 4.37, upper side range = 4.15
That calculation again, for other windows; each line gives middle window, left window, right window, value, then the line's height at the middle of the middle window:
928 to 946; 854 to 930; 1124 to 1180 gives 1.2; 4.18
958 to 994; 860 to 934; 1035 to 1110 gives 3.3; 4.13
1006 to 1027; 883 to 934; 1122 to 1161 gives -1.5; 4.22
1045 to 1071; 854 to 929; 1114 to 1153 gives 0.9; 4.23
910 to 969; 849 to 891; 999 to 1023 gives 8.0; 4.47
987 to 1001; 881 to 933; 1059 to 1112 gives -1.4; 4.15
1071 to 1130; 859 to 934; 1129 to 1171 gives 2.2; 4.31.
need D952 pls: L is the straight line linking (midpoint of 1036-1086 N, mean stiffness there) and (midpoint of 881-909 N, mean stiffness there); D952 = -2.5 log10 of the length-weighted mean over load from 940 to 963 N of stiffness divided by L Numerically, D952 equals 0.13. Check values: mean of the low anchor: 4.28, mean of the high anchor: 4.11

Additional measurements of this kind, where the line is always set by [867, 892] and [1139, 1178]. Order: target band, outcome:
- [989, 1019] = -0.121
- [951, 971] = 0.151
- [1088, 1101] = 0.043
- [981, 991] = 0.090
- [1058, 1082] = 0.043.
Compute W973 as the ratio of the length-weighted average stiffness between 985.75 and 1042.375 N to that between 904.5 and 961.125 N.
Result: 1.1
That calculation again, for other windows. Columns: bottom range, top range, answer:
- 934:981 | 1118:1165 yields 1.16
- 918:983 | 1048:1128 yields 1.10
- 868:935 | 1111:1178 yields 1.04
